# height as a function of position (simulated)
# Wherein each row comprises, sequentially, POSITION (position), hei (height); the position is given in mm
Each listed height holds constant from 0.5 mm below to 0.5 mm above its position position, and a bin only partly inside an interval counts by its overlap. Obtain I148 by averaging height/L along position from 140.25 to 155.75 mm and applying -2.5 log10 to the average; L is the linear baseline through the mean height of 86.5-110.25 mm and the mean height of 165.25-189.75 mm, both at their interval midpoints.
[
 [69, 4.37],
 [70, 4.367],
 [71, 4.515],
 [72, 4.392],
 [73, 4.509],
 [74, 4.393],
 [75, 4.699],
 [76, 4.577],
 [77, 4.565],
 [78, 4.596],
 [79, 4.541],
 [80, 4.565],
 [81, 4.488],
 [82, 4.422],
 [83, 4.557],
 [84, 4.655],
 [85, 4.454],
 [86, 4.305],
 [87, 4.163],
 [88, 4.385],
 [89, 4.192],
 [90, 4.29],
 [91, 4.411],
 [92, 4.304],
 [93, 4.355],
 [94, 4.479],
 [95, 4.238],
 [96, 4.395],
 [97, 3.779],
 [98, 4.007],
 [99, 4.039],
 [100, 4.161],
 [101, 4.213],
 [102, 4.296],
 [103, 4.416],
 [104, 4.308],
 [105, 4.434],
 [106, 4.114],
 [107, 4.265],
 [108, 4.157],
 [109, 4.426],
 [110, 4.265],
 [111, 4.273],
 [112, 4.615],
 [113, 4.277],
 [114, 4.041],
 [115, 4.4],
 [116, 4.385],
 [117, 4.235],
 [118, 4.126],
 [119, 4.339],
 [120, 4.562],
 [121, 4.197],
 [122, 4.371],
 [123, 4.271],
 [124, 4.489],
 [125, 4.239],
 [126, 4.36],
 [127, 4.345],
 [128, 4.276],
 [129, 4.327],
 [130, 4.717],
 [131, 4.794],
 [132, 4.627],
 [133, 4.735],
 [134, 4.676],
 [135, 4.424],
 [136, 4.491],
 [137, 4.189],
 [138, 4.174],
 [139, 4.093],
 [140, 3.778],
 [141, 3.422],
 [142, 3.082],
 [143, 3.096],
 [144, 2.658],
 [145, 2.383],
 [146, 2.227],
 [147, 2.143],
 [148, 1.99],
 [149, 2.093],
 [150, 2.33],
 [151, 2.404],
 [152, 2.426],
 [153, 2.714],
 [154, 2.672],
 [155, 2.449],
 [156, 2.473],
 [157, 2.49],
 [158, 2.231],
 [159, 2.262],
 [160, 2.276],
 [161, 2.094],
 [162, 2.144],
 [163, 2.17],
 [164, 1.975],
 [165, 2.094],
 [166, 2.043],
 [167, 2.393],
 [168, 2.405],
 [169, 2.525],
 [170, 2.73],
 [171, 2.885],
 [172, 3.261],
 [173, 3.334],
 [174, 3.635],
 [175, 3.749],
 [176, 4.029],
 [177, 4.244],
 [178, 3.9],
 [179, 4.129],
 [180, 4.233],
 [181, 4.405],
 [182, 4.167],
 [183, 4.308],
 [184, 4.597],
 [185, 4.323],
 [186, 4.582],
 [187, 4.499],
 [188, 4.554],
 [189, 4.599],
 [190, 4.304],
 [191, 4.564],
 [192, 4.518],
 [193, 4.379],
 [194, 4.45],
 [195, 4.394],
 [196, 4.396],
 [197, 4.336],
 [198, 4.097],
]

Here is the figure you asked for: 0.46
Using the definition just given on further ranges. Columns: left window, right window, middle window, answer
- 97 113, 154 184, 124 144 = -0.13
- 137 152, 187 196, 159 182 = 0.24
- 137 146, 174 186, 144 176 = 0.43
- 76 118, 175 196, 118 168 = 0.30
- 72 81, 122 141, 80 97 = 0.03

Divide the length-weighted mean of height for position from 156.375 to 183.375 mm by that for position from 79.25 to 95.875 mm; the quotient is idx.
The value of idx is 0.69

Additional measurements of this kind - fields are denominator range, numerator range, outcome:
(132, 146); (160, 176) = 0.71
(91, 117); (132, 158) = 0.73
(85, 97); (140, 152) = 0.60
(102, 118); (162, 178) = 0.68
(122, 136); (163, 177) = 0.64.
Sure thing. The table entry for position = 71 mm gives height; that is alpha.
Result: 4.515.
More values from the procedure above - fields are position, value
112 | 4.615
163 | 2.17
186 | 4.582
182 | 4.167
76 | 4.577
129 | 4.327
